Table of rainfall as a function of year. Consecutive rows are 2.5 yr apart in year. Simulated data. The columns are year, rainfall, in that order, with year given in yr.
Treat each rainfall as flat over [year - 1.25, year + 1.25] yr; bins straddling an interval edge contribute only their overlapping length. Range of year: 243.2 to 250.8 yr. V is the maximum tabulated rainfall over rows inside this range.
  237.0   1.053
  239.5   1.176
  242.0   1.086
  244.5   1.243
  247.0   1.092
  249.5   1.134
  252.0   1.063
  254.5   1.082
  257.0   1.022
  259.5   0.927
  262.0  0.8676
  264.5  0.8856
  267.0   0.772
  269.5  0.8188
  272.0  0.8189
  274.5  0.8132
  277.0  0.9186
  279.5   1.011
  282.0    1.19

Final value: 1.243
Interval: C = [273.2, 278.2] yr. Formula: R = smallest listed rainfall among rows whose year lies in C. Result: 0.8132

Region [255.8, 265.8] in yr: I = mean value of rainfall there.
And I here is 0.924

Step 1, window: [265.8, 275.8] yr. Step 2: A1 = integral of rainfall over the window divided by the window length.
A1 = 0.806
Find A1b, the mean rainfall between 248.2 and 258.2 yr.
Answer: 1.08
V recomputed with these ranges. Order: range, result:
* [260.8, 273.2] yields 0.8856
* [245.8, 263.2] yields 1.134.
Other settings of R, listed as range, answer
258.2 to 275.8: 0.772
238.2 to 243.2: 1.086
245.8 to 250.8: 1.092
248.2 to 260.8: 0.927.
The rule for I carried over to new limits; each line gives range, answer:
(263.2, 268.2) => 0.83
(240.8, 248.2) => 1.14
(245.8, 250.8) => 1.11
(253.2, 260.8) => 1.01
